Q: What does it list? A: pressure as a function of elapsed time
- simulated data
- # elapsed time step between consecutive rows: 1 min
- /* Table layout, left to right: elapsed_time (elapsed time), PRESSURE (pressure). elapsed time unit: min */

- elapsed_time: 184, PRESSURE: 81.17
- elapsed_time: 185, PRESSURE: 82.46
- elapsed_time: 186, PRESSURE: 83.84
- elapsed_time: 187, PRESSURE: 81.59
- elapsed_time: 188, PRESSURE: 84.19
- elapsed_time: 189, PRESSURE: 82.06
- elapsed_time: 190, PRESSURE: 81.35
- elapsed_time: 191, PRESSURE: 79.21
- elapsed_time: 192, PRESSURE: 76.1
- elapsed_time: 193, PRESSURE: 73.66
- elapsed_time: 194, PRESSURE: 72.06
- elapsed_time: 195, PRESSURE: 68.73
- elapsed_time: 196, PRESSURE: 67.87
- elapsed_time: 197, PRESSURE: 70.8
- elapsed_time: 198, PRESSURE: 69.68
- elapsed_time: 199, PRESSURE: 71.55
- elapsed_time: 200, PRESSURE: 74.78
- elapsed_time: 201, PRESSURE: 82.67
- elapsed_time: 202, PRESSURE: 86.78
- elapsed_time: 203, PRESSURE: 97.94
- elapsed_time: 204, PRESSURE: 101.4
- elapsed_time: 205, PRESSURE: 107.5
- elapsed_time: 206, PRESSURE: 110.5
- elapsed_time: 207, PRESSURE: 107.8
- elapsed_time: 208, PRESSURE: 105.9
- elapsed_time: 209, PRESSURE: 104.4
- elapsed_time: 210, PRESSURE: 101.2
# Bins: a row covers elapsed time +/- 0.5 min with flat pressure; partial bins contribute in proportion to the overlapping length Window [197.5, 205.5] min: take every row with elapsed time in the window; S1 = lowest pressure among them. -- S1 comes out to 69.68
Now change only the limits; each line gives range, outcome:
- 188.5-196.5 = 67.87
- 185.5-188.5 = 81.59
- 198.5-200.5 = 71.55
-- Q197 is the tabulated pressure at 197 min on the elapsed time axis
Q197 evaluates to 70.8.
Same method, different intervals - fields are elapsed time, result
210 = 101.2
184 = 81.17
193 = 73.66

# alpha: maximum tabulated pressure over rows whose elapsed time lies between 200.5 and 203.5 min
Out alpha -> 97.94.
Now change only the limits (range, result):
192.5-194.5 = 73.66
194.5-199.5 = 71.55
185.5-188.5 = 84.19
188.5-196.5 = 82.06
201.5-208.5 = 110.5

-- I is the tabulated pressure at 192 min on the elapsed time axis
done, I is 76.1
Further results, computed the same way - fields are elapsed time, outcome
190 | 81.35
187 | 81.59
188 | 84.19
